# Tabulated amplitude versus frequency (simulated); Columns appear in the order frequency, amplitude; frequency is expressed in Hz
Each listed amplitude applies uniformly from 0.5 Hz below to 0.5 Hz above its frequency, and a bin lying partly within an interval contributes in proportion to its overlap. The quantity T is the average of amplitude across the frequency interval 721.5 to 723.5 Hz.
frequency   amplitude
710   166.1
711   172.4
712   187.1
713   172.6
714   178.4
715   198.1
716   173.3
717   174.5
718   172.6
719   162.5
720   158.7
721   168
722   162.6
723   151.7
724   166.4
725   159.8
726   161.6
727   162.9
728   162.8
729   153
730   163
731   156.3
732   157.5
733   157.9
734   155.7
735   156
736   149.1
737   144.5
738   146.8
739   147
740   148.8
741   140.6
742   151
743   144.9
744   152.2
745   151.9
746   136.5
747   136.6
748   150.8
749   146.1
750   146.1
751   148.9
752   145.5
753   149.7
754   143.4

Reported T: 157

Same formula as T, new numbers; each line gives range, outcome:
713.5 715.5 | 188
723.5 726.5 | 163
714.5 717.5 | 182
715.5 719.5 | 171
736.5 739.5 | 146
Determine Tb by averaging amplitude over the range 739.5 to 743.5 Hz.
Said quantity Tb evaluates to 146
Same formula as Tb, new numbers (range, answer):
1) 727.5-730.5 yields 160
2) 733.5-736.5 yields 154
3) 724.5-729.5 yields 160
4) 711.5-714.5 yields 179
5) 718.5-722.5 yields 163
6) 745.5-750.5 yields 143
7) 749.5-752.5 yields 147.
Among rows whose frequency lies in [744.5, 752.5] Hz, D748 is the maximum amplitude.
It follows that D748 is 151.9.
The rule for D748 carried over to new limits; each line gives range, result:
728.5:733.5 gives 163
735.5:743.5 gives 151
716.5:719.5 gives 174.5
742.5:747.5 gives 152.2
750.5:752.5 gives 148.9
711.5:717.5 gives 198.1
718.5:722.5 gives 168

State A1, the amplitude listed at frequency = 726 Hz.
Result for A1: 161.6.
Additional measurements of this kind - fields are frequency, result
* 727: 162.9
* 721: 168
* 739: 147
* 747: 136.6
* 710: 166.1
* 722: 162.6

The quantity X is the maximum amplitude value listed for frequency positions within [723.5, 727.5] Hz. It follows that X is 166.4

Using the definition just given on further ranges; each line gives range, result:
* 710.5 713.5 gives 187.1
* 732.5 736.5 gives 157.9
